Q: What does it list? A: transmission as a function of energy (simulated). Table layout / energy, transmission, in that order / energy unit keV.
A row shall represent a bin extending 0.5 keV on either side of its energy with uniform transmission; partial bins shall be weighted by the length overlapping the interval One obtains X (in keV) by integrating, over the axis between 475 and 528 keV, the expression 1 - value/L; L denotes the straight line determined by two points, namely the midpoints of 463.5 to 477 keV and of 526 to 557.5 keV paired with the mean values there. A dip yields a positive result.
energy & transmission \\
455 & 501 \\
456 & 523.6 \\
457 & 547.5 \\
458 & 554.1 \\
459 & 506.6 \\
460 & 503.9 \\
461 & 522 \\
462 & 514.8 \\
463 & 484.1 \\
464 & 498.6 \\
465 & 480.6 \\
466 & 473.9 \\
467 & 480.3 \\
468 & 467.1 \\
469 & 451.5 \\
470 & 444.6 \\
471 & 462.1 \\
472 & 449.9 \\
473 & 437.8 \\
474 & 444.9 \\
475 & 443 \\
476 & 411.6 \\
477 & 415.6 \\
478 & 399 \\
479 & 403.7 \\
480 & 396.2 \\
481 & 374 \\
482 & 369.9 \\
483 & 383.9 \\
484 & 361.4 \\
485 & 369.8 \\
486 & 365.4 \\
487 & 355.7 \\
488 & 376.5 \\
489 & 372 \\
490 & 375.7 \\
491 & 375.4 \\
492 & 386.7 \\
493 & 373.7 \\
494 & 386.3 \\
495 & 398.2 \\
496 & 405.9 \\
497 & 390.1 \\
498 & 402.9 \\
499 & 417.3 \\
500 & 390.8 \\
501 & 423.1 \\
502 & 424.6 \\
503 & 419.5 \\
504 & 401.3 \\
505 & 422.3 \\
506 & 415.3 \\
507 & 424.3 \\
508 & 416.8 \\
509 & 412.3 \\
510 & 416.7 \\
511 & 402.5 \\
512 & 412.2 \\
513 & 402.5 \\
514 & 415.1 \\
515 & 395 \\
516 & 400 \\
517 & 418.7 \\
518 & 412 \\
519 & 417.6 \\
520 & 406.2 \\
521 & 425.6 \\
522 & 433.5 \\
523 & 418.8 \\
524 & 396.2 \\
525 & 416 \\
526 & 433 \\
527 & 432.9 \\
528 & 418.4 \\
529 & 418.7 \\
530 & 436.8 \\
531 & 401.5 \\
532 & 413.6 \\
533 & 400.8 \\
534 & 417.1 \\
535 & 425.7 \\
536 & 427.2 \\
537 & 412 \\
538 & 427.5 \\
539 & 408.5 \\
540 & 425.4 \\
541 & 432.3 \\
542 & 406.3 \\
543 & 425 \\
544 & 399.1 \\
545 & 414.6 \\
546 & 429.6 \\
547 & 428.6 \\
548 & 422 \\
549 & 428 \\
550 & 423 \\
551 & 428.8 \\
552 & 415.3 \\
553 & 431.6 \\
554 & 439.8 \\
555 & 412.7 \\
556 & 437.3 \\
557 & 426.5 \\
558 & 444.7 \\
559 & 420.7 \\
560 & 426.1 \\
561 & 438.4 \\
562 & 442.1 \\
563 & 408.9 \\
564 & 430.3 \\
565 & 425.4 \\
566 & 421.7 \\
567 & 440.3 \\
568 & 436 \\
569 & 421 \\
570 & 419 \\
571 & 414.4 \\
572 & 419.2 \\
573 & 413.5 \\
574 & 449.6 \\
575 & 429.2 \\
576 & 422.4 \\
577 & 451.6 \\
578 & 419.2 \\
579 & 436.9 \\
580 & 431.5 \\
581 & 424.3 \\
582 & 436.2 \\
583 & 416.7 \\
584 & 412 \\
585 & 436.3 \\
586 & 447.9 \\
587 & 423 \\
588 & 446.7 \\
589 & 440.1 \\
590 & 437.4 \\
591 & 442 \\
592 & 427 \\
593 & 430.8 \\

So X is 4.6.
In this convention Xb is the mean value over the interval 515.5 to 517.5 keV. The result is 409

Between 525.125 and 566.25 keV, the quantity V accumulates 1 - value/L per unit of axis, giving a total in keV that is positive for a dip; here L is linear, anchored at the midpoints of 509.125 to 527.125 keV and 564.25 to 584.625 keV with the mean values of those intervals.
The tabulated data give -0.30 keV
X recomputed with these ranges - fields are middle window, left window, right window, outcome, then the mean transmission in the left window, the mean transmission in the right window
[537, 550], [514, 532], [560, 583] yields 0.0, 416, 428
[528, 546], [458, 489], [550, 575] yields 0.5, 436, 428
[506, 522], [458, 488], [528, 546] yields 0.5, 438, 418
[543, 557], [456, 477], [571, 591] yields 0.6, 478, 431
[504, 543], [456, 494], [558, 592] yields 1.4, 434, 430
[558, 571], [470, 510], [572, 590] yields 0.0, 402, 431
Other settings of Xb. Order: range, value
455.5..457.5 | 536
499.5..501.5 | 407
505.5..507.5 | 420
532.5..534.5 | 409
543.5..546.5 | 414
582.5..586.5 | 428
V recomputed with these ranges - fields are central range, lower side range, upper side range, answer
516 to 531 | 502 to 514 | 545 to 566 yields 0.0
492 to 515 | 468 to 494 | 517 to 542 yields 0.1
